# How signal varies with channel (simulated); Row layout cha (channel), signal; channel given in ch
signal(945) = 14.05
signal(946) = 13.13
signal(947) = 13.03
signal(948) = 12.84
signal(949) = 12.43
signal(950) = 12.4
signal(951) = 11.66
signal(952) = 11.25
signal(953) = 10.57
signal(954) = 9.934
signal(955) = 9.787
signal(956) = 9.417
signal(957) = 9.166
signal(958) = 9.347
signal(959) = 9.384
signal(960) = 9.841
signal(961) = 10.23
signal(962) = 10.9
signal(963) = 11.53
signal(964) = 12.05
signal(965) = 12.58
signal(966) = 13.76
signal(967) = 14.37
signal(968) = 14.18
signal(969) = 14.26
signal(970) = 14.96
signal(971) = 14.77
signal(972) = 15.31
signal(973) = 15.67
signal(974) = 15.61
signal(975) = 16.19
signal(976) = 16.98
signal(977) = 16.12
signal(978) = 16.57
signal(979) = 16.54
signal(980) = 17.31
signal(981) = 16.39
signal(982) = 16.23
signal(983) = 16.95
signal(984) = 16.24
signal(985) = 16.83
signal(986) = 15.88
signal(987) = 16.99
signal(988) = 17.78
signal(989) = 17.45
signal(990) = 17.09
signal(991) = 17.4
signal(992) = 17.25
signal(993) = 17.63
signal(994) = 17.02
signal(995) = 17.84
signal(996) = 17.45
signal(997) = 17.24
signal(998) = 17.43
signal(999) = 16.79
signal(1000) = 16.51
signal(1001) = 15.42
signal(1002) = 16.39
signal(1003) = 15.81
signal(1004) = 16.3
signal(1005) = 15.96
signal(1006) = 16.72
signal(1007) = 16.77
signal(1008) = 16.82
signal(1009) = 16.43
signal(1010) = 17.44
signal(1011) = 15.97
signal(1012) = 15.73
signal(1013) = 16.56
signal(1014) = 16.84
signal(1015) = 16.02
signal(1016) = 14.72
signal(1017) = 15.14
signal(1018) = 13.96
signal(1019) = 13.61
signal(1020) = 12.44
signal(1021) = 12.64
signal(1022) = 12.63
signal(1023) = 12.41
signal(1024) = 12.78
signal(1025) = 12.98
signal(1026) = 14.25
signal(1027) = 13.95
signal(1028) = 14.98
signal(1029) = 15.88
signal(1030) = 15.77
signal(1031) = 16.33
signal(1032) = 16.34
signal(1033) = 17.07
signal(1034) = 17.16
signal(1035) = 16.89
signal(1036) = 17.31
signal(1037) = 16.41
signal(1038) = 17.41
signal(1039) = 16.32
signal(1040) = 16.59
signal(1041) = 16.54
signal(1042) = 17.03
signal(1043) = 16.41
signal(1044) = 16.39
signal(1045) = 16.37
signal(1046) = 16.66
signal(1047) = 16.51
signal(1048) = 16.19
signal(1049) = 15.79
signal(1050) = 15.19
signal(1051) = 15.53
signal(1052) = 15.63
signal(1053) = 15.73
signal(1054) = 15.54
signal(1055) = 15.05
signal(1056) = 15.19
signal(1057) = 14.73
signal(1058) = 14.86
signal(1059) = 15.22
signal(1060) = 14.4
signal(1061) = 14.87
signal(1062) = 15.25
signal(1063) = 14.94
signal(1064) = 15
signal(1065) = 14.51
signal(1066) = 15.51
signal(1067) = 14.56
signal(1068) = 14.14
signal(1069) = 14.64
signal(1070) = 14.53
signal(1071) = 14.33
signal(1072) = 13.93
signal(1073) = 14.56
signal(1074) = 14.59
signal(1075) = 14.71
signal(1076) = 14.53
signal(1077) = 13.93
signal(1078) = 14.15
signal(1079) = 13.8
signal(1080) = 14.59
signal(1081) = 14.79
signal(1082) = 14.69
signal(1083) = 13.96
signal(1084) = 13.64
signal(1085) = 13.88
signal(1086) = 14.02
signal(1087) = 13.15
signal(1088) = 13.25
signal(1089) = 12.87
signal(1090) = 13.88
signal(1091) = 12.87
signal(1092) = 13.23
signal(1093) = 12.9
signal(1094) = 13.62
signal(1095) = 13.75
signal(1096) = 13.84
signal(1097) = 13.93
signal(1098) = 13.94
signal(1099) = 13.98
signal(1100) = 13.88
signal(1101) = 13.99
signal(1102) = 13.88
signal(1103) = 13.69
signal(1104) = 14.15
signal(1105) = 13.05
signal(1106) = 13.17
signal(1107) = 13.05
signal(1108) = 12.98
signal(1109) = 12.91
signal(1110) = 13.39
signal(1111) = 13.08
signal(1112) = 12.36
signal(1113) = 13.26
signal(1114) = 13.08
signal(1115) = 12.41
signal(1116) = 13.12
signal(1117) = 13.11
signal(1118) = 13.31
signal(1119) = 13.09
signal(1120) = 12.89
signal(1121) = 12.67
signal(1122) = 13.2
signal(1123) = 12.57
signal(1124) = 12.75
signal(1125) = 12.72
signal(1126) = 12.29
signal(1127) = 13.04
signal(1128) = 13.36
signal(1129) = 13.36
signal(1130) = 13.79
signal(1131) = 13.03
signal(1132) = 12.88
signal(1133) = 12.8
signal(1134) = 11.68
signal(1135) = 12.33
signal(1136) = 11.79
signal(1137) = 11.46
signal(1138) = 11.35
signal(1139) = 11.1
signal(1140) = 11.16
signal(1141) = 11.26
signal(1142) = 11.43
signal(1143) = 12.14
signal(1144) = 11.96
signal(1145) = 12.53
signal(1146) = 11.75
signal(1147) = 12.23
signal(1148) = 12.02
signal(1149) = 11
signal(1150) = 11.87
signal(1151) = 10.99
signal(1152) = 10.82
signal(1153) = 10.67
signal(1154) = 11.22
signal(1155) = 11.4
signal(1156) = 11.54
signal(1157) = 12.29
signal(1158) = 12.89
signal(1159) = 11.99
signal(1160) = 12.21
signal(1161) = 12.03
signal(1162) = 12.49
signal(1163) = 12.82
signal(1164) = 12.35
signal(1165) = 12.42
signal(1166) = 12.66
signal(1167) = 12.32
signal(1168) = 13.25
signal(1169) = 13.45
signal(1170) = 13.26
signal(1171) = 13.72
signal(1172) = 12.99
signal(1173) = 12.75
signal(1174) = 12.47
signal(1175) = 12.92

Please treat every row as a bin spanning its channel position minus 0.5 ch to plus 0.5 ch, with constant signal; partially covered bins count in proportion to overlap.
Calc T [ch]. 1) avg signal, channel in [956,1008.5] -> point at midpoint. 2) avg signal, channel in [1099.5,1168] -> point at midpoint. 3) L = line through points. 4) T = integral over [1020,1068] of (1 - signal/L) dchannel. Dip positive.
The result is -4.3 ch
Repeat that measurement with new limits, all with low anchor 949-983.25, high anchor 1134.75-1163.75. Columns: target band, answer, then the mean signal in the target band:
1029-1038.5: -2.99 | 16.7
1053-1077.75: -4.58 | 14.7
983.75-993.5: -2.98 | 17.1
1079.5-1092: -1.53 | 13.8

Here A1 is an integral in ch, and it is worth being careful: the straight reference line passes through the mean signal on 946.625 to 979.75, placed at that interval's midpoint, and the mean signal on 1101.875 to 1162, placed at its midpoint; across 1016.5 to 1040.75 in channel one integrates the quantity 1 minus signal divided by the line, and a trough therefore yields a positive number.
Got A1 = -4.54 ch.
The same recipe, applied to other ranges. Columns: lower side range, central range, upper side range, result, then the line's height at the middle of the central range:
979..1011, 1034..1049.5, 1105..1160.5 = -1.3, 15.3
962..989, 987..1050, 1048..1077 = -3.6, 15.2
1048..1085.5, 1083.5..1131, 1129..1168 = 0.3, 13.4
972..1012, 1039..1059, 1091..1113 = -1.2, 15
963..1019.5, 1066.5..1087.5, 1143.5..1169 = -0.4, 13.9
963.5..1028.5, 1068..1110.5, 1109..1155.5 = -1.5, 13.4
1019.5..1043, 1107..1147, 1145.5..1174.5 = 1.4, 13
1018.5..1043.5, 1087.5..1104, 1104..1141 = -0.2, 13.5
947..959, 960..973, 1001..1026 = -1.5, 11.8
